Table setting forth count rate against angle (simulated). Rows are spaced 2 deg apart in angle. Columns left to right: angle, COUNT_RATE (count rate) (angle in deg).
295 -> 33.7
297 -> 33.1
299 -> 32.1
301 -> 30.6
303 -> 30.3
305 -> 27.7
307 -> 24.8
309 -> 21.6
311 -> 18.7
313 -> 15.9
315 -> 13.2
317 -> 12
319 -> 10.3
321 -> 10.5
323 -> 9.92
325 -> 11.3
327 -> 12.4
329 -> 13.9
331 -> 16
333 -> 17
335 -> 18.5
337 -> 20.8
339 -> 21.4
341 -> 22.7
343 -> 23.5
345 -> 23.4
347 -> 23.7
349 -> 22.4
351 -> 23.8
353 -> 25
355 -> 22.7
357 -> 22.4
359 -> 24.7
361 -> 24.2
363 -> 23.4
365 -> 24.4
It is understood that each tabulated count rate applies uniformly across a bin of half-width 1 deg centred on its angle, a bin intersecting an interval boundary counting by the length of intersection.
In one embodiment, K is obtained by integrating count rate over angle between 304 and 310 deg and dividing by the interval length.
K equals 24.7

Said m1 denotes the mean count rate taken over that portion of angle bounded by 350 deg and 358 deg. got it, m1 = 23.5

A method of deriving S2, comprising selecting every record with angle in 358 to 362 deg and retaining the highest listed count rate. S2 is 24.7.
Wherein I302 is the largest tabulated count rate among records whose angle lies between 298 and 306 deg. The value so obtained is 32.1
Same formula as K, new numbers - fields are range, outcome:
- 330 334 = 16.5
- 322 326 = 10.6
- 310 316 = 15.9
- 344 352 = 23.3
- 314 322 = 11.5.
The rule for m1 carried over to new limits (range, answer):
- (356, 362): 23.8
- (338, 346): 22.8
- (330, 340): 18.7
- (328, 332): 14.9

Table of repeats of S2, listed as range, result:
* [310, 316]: 18.7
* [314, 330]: 13.9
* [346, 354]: 25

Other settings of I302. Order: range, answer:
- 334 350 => 23.7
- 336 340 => 21.4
